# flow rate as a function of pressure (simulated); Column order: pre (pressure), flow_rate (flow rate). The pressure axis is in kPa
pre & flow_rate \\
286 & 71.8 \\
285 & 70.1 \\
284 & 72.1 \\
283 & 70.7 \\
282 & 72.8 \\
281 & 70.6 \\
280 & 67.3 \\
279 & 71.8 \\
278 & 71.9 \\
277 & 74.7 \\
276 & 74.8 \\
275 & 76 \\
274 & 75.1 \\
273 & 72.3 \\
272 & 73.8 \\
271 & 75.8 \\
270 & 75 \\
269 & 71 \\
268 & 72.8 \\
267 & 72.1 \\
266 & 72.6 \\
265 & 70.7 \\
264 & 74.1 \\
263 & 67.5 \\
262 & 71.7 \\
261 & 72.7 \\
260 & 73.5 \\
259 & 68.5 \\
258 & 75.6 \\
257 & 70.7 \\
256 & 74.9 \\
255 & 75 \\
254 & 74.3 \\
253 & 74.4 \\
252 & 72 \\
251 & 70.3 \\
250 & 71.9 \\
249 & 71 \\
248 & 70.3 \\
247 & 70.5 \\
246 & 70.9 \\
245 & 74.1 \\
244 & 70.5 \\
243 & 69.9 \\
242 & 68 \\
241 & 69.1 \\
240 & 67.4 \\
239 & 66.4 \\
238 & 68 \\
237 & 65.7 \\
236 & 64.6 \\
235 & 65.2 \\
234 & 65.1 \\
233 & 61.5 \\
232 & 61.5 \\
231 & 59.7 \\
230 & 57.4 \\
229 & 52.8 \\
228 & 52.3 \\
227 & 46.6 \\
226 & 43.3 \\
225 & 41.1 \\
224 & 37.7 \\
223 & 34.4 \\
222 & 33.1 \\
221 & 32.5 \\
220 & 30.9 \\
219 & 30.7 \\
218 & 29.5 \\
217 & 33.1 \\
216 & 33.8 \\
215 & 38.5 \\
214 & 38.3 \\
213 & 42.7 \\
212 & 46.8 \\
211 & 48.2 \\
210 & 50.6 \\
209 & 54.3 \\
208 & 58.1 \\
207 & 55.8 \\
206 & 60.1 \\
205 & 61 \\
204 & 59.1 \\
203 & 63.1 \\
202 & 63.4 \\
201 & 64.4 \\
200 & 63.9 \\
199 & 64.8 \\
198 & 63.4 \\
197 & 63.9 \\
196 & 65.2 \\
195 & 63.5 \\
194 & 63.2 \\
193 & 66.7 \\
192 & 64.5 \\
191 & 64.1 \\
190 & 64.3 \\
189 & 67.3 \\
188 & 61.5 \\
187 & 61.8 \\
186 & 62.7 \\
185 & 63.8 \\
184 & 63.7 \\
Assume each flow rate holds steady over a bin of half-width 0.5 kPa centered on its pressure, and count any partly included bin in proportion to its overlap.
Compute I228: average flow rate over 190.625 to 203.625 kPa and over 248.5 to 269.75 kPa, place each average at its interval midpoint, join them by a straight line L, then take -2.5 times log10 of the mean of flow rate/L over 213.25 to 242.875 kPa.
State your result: 0.34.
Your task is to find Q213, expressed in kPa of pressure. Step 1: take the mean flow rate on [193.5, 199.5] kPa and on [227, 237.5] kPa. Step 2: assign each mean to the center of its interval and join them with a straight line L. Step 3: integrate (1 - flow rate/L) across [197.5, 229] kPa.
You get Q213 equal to 7.4 kPa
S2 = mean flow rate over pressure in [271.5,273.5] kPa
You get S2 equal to 73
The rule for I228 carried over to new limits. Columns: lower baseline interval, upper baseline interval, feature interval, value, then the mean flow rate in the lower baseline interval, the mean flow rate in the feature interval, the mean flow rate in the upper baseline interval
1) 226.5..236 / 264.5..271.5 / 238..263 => -0.085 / 58.4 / 71.3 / 72.9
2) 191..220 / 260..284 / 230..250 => -0.061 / 53.7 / 67.2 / 72.5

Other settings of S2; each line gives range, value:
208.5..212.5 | 50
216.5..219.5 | 31.1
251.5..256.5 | 74.1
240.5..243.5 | 69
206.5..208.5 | 57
